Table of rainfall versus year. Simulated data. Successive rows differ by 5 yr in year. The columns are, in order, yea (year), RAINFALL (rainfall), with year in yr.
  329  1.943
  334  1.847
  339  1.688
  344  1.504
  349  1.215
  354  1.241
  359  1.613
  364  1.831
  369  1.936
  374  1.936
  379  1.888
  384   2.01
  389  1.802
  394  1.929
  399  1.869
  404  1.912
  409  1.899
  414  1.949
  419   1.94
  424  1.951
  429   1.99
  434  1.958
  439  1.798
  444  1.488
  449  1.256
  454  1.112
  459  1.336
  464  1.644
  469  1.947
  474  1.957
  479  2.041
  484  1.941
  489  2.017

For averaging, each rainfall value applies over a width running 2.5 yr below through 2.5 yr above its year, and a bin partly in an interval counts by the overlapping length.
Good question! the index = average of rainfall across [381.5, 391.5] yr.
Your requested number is 1.91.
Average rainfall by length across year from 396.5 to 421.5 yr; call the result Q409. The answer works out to 1.91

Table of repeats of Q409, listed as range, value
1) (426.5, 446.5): 1.81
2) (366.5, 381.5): 1.92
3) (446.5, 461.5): 1.23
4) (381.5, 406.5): 1.9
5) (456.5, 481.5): 1.78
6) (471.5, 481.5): 2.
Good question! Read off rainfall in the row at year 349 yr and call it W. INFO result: 1.215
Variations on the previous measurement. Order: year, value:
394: 1.929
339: 1.688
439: 1.798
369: 1.936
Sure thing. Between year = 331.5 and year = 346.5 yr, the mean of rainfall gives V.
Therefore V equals 1.68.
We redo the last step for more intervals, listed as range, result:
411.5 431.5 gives 1.96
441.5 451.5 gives 1.37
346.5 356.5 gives 1.23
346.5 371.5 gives 1.57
